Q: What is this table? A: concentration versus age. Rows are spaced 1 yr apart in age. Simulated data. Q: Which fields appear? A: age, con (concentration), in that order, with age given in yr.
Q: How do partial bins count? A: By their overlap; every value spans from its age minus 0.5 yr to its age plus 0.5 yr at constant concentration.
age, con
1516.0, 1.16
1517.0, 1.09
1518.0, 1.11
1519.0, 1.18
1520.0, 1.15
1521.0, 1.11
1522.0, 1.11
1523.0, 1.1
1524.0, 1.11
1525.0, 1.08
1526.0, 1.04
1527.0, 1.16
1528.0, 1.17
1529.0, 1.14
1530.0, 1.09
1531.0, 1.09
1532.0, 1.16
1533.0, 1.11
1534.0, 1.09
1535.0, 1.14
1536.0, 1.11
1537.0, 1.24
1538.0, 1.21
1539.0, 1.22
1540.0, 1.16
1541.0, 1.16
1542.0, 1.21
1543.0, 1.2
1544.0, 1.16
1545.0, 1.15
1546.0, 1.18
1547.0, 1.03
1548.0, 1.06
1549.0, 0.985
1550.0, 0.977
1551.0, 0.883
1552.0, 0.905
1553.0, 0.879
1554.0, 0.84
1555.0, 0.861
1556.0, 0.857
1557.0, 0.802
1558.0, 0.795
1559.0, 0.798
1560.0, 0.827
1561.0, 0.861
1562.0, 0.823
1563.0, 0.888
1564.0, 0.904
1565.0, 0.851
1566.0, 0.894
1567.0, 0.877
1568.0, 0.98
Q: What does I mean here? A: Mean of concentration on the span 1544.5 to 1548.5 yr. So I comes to 1.1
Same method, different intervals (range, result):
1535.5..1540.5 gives 1.19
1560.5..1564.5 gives 0.869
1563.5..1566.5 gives 0.883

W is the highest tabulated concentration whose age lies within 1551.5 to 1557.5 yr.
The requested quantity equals 0.905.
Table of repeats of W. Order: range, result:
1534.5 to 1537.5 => 1.24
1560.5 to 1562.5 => 0.861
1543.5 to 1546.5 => 1.18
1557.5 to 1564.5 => 0.904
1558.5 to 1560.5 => 0.827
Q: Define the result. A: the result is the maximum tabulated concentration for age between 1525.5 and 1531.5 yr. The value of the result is 1.17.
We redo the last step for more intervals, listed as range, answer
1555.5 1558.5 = 0.857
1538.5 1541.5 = 1.22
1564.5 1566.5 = 0.894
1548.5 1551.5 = 0.985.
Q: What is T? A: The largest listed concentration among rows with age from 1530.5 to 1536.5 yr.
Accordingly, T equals 1.16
